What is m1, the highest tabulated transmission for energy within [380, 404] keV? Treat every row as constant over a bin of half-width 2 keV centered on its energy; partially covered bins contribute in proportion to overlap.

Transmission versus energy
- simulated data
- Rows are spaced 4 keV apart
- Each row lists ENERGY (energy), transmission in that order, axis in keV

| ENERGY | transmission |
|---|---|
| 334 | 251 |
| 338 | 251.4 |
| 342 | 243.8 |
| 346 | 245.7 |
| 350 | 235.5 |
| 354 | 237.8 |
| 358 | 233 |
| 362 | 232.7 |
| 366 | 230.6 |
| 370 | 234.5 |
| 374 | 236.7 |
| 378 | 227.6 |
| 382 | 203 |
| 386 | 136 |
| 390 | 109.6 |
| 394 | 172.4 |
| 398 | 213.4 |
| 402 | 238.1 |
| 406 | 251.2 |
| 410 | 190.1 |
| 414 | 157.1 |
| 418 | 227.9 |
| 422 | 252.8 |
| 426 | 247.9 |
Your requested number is 238.1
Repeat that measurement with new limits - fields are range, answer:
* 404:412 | 251.2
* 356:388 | 236.7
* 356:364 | 233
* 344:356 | 245.7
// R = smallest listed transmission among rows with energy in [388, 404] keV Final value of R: 109.6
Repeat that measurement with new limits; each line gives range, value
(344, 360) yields 233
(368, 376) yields 234.5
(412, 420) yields 157.1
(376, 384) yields 203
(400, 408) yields 238.1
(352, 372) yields 230.6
